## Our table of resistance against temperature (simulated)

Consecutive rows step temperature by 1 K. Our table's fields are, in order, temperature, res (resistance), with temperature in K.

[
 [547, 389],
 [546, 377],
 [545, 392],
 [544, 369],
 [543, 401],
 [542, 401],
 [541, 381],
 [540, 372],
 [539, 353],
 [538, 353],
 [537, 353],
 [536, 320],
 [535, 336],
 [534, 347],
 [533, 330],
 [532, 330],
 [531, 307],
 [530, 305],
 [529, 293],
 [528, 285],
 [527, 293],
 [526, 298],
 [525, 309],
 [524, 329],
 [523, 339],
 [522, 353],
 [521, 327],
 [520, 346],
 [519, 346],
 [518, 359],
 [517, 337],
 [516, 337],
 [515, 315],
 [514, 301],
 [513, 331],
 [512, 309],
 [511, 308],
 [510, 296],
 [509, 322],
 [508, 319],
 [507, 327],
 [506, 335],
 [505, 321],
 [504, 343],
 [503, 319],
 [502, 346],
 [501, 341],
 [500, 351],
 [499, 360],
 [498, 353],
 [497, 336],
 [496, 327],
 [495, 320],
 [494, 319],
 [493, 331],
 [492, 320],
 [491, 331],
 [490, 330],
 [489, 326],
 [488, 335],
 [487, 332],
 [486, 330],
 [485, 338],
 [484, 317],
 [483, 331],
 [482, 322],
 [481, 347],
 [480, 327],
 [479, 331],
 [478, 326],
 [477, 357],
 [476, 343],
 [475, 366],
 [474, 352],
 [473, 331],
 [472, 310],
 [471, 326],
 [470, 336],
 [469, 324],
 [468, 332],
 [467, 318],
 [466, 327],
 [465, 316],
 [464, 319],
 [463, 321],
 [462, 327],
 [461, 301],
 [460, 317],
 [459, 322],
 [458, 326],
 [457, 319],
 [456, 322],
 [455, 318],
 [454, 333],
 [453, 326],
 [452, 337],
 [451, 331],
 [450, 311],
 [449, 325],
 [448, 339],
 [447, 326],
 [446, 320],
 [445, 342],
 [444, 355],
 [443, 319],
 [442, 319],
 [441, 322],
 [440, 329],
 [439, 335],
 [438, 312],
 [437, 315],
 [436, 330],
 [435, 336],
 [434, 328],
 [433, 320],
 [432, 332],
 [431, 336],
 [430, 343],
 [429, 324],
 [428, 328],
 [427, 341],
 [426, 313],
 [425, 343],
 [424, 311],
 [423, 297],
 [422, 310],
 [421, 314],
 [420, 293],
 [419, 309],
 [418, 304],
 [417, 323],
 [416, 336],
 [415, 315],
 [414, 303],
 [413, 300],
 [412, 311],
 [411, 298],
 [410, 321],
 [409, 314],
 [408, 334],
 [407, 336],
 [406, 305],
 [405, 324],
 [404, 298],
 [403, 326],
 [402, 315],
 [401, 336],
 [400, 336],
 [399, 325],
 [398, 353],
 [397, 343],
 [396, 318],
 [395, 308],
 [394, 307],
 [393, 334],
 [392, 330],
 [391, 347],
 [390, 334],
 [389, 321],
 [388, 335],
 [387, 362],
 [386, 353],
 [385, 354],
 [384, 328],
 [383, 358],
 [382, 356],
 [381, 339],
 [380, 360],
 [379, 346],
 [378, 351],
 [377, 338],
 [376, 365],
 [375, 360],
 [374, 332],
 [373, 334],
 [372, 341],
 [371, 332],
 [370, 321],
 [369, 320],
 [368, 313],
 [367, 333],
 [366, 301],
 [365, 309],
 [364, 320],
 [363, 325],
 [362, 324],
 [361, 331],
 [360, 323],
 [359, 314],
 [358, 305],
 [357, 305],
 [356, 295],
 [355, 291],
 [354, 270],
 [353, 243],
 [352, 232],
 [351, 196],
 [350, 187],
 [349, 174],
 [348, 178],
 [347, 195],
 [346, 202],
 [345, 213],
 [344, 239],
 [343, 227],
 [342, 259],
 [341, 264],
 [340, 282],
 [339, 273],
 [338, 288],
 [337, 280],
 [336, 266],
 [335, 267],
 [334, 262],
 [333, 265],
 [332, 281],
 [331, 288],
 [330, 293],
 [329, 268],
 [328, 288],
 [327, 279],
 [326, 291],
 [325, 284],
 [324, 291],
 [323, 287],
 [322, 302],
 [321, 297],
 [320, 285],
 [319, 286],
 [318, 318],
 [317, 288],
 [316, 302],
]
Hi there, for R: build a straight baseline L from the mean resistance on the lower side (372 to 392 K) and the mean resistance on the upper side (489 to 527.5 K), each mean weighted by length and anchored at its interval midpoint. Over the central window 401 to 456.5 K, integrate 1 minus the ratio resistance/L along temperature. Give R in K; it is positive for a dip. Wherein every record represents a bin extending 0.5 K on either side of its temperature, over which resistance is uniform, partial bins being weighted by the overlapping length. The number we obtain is 2.8 K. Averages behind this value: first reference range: 345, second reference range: 328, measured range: 322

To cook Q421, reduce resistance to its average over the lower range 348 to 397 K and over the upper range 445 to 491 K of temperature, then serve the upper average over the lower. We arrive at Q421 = 1.04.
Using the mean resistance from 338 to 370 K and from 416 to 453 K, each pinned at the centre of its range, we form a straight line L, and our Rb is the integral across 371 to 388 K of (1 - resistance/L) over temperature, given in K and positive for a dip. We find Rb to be -3.6 K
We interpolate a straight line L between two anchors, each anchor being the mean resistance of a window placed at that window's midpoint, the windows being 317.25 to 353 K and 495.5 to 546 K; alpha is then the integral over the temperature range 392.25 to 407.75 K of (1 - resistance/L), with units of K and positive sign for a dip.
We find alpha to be -2.1 K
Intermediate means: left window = 260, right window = 336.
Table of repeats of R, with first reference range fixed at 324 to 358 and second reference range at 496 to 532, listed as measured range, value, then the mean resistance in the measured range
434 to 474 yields -3.1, 325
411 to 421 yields -0.8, 310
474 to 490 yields -1.2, 336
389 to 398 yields -1.7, 329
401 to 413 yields -1.4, 317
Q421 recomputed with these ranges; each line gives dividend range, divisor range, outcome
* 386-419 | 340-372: 1.18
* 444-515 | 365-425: 1.00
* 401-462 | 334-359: 1.29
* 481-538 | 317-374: 1.17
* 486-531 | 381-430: 1.00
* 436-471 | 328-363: 1.24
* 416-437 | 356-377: 0.99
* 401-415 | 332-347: 1.24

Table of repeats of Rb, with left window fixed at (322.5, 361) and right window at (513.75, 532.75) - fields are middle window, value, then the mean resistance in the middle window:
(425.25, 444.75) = -2.4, 329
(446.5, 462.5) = -1.3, 324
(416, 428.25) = -1.2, 316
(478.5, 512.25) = -1.8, 330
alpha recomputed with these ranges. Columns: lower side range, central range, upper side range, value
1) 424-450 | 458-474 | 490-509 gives 0.4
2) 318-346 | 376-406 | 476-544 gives -4.3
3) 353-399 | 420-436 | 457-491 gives 0.2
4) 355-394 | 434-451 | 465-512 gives 0.2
